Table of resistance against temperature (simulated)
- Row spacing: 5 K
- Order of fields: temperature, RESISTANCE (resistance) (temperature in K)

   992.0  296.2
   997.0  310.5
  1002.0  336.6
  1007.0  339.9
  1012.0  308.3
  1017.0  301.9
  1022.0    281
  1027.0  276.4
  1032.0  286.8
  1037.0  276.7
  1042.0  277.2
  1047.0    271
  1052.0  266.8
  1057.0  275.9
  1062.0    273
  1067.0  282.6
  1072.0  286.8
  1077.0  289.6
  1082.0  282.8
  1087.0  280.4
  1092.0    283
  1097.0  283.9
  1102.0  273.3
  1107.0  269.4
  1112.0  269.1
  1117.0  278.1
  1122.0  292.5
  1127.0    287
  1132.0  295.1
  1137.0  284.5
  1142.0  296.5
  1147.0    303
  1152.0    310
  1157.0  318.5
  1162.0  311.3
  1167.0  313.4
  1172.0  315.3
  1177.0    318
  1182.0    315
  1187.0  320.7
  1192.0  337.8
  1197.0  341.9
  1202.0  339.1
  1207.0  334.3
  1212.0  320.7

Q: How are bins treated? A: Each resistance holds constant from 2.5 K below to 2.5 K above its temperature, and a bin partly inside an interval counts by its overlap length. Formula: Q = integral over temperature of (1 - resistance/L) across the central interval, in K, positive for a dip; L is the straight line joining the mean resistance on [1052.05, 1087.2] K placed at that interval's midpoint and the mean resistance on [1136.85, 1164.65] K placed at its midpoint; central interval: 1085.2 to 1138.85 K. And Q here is 2.2 K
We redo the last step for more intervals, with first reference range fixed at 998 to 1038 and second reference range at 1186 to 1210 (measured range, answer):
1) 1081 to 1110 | 3.48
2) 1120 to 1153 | 2.97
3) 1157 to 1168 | 0.51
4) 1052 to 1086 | 3.38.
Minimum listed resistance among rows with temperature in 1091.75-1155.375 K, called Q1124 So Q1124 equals 269.1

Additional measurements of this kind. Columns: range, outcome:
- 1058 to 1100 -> 273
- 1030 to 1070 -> 266.8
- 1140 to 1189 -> 296.5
